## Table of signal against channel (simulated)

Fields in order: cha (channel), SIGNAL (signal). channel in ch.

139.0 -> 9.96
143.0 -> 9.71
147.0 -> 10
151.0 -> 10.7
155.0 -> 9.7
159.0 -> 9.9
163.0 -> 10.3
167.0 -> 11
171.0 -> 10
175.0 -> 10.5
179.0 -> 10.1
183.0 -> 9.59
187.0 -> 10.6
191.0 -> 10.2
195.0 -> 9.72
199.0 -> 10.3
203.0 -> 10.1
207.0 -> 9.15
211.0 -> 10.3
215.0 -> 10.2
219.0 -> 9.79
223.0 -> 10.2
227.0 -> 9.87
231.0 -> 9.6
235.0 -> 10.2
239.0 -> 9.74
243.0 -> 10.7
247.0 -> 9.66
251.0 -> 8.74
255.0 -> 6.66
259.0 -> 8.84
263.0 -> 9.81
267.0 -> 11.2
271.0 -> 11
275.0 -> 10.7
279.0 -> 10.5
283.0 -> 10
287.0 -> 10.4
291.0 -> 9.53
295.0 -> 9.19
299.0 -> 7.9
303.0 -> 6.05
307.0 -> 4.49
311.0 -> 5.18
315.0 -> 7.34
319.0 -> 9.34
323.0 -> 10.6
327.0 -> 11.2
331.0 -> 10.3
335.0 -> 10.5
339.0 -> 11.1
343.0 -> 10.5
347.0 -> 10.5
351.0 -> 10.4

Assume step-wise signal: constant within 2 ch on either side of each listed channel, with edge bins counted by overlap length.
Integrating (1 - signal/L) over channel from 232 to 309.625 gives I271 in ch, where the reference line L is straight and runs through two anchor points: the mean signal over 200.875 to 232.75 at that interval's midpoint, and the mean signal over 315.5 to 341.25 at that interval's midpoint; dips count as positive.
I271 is 6.92 ch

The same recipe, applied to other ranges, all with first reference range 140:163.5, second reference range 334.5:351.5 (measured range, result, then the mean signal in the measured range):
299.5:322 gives 8.06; 6.76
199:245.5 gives 1.16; 10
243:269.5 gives 2.70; 9.3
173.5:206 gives 0.15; 10.1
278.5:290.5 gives 0.31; 10.2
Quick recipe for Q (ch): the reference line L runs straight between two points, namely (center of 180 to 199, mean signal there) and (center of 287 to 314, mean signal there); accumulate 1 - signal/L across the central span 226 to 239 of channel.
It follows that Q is -1.3 ch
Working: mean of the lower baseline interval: 10.1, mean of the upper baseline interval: 7.31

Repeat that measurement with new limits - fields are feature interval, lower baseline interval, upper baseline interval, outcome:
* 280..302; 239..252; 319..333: 1.9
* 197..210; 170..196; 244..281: 0.2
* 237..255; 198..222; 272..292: 1.4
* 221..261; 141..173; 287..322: -3.1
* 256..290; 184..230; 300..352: -2.6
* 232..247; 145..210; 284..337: -1.1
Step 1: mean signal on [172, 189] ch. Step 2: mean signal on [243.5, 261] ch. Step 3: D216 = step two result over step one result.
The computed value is 0.85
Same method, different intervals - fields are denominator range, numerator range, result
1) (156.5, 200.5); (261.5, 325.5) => 0.88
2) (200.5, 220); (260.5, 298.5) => 1.02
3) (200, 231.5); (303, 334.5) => 0.84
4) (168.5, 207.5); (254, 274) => 0.96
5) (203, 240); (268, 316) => 0.87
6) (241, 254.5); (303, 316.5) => 0.61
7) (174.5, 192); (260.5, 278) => 1.04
